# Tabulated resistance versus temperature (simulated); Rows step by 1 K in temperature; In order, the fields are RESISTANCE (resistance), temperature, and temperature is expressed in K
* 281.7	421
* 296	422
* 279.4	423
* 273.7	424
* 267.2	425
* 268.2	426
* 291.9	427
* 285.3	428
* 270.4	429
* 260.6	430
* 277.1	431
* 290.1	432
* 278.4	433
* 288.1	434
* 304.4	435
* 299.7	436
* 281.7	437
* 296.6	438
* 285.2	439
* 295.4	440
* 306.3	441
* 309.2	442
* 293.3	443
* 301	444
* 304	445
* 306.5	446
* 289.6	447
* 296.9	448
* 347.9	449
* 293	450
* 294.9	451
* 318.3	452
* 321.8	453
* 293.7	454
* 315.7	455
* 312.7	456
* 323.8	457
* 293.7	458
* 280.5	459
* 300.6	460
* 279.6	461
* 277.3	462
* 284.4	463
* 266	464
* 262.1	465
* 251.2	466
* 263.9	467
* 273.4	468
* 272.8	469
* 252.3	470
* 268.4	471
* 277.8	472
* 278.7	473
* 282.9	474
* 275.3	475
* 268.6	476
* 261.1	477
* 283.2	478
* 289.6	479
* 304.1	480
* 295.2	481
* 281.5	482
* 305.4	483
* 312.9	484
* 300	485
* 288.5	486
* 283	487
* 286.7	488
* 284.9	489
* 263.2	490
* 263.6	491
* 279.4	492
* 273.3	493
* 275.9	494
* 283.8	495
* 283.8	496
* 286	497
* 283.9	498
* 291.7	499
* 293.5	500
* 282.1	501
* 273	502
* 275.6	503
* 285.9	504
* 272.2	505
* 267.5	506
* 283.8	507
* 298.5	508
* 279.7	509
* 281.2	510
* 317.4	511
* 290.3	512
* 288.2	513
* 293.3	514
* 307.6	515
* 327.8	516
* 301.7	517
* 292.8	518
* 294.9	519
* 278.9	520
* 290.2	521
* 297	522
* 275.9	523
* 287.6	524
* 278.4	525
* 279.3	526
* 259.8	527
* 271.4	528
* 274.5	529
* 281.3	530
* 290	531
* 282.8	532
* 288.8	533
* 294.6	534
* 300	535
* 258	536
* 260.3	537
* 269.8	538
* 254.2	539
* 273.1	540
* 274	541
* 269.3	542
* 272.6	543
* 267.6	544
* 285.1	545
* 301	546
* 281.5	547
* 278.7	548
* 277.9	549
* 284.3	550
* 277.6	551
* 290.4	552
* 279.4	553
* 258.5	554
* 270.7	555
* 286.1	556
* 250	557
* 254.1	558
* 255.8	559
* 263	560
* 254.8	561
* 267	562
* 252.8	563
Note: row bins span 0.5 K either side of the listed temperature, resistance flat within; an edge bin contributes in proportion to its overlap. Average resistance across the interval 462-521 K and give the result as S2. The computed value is 283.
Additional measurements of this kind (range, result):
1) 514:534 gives 288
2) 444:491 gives 288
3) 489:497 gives 276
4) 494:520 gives 289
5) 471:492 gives 284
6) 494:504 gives 283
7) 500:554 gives 283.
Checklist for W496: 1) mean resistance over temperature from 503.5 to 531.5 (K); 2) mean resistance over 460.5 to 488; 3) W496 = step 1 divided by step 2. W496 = 1.03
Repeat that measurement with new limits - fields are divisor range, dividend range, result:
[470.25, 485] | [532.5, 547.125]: 0.97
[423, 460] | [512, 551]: 0.96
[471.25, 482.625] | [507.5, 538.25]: 1.02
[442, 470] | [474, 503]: 0.97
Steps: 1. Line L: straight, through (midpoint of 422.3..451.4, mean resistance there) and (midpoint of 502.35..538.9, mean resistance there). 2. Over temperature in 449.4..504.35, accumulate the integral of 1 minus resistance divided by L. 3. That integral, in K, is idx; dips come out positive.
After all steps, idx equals 0.6 K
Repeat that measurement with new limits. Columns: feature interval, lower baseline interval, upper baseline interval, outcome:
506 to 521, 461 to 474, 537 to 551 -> -1.2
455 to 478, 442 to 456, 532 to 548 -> 1.7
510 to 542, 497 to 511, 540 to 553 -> -0.3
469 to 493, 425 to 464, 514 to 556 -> 0.6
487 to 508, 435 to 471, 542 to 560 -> 0.3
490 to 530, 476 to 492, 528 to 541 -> -0.5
